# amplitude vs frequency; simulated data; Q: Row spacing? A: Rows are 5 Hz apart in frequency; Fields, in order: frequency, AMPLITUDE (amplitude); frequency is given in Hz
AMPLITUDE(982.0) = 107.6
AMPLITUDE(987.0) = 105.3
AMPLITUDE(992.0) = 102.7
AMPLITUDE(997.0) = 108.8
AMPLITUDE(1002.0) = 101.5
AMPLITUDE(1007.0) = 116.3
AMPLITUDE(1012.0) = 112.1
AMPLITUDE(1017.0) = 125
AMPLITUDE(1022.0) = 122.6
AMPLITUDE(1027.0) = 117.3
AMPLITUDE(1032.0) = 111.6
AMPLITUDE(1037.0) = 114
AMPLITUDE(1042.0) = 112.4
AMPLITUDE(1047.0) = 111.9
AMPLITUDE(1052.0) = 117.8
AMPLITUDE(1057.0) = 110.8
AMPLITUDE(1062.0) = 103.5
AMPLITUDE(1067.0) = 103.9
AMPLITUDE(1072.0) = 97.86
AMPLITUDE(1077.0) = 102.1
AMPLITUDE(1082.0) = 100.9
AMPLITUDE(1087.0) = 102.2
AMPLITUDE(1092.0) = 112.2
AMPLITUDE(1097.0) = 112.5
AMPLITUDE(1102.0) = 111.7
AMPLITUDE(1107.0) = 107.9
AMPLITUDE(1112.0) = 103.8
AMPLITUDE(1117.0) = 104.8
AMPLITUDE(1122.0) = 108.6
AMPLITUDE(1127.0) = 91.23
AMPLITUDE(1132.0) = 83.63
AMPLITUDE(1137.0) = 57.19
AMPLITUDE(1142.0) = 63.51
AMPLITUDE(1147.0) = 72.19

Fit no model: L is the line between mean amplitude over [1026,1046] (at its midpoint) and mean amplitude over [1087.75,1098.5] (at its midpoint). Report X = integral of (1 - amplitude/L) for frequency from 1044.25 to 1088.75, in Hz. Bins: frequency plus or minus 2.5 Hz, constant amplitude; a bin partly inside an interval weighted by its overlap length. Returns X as 2.5 Hz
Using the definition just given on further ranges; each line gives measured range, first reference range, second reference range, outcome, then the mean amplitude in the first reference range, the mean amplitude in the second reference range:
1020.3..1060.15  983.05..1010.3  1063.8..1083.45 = -4.1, 107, 101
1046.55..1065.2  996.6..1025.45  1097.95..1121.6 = 0.2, 115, 108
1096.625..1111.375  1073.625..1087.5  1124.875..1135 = -2.4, 101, 85.8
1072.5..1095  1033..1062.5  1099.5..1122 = 1.1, 112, 107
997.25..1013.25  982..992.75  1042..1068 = -0.5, 105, 110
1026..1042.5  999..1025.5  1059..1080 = -0.5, 115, 102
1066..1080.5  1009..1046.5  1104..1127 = 1.2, 116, 105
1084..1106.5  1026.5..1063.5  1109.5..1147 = -2.9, 112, 86.5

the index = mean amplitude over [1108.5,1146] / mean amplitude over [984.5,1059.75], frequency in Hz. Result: 0.8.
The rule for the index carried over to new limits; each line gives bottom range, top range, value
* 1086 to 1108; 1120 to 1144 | 0.73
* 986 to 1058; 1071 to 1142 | 0.87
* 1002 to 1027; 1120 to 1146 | 0.68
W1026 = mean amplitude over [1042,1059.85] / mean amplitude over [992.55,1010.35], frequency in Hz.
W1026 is 1.04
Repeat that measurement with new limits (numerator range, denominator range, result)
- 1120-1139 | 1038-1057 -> 0.75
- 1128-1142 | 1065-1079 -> 0.71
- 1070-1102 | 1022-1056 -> 0.92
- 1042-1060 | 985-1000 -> 1.07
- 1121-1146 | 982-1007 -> 0.74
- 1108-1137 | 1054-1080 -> 0.92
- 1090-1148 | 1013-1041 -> 0.80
